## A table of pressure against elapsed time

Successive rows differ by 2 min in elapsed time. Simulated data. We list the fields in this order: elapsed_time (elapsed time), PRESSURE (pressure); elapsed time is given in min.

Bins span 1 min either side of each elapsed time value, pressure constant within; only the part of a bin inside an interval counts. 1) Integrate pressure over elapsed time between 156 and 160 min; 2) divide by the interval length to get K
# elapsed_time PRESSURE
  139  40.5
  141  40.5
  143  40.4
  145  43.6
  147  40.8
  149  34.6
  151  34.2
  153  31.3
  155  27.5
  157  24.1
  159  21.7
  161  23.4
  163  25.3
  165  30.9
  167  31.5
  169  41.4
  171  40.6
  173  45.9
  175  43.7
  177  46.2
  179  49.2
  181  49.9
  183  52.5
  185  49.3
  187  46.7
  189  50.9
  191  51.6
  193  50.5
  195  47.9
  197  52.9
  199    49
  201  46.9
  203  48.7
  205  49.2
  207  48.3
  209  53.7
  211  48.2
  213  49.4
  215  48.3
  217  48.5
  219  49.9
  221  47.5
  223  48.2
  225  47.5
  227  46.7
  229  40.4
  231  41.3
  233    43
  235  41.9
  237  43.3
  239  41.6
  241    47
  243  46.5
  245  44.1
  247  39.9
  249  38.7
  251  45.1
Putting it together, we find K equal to 22.9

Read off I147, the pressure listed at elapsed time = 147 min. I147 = 40.8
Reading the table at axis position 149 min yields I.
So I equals 34.6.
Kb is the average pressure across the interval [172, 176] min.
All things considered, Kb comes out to 44.8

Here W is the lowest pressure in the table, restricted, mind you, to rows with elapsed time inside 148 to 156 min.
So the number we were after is 27.5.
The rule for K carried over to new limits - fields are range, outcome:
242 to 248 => 43.5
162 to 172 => 33.9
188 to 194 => 51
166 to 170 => 36.5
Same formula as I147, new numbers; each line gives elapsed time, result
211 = 48.2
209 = 53.7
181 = 49.9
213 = 49.4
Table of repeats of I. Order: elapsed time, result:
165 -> 30.9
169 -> 41.4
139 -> 40.5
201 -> 46.9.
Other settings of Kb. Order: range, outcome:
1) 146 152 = 36.5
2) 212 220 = 49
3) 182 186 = 50.9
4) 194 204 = 49.1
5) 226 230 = 43.5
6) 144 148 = 42.2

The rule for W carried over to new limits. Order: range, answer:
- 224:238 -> 40.4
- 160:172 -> 23.4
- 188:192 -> 50.9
